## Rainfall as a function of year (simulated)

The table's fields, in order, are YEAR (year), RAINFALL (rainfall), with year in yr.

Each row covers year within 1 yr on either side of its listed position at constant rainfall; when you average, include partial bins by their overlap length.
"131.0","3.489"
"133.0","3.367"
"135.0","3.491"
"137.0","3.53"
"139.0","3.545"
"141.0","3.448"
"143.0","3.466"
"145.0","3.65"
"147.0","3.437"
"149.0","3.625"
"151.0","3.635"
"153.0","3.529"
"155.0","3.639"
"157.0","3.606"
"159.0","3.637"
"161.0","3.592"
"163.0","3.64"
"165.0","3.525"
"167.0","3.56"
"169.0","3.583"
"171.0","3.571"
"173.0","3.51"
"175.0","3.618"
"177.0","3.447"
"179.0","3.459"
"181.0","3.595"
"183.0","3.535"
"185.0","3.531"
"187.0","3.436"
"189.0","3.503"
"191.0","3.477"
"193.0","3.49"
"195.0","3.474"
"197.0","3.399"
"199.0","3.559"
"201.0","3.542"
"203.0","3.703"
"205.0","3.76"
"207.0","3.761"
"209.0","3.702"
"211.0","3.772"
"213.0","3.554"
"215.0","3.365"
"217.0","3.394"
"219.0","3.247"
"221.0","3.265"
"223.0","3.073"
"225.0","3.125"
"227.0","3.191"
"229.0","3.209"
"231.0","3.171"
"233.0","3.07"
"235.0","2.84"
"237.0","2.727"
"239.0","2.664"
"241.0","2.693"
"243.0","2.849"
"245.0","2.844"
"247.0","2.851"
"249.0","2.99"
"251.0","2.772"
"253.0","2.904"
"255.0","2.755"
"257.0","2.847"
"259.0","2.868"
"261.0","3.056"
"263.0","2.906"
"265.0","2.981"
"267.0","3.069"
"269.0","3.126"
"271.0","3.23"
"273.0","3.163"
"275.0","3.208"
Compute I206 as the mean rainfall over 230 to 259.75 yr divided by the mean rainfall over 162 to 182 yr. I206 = 0.80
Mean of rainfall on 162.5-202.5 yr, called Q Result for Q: 3.52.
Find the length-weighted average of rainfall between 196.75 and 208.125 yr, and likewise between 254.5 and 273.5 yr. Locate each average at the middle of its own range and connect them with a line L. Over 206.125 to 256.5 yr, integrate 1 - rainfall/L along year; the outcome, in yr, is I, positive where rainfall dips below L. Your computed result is 3.59 yr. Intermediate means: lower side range 3.64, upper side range 3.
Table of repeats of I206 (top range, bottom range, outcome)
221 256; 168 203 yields 0.83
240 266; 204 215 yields 0.78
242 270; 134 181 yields 0.82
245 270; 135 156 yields 0.82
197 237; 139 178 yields 0.95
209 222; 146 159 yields 0.96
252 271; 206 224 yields 0.86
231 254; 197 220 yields 0.80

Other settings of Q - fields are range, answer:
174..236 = 3.43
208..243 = 3.17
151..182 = 3.57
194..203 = 3.52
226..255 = 2.91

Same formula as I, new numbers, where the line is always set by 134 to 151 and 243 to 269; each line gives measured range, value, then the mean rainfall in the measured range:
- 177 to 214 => -3.7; 3.57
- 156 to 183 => -1.4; 3.56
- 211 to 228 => -1.1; 3.31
